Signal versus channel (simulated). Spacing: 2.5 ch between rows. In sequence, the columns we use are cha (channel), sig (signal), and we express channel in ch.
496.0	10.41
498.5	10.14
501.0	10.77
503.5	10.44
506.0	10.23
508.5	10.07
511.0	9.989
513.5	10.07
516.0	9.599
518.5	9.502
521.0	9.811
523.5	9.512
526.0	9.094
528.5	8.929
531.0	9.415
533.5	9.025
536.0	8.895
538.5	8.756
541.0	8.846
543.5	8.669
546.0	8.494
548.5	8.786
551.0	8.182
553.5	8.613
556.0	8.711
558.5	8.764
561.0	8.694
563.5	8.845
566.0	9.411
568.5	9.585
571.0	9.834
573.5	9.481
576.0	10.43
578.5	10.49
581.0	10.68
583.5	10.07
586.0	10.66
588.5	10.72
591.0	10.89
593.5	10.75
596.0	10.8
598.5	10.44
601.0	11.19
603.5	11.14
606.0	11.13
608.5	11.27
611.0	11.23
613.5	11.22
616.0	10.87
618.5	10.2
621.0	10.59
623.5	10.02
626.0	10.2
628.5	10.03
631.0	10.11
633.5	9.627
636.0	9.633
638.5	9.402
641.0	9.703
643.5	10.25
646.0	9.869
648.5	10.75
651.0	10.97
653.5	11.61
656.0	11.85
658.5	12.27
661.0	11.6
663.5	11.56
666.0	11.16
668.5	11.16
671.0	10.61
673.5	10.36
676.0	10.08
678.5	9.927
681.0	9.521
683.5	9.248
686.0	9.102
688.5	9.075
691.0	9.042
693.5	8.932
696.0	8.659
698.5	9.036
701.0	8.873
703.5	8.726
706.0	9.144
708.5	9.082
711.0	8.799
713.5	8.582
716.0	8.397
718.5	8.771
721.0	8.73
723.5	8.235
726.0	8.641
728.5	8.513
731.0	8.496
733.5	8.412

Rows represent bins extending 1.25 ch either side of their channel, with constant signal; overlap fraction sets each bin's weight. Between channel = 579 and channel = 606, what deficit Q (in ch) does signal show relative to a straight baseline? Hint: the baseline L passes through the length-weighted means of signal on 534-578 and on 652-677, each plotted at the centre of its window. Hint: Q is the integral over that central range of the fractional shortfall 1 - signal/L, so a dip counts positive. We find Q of -2.7 ch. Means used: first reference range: 9.03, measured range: 10.7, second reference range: 11.2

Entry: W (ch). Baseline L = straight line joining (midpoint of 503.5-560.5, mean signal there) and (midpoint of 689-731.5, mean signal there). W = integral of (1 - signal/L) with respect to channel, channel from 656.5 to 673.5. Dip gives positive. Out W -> -4.73 ch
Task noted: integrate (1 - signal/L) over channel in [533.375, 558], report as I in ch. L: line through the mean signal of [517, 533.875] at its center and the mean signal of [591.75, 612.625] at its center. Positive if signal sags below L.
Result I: 2.8 ch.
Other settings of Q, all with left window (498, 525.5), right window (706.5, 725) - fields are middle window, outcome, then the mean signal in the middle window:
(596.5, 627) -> -4.74 ch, 10.8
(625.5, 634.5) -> -0.74 ch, 9.98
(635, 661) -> -4.51 ch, 10.7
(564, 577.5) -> -0.15 ch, 9.71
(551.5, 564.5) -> 1.34 ch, 8.69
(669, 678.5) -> -1.50 ch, 10.4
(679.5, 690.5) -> -0.45 ch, 9.24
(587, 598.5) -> -1.56 ch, 10.7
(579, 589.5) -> -1.11 ch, 10.5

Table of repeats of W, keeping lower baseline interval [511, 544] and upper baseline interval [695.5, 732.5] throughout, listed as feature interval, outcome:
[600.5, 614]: -3.2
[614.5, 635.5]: -2.8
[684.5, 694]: -0.3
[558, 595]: -3.5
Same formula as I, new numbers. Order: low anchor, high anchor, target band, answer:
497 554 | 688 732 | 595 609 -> -2.8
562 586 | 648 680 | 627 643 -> 1.4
